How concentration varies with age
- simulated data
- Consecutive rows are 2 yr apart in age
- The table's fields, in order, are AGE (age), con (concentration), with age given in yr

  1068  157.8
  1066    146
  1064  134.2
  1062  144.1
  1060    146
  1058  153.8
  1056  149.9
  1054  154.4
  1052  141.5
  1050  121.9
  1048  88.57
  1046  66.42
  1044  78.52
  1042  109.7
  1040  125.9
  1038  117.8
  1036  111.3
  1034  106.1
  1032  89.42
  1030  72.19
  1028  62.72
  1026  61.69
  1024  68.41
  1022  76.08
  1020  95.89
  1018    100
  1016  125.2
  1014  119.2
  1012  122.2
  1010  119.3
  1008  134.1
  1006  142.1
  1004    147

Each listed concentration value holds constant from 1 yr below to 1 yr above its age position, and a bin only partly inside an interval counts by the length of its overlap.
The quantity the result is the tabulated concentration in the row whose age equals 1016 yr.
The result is 125.2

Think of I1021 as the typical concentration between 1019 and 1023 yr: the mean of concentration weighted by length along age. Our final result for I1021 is 86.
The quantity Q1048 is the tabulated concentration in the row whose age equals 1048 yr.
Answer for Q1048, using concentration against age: 88.57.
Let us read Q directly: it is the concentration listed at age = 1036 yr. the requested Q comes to 111.3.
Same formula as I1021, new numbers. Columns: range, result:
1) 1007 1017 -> 124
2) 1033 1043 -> 114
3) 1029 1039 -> 99.4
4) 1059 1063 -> 145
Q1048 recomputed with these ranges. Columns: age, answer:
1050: 121.9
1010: 119.3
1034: 106.1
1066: 146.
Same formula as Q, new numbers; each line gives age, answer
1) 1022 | 76.08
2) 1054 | 154.4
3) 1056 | 149.9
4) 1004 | 147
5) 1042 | 109.7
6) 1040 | 125.9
